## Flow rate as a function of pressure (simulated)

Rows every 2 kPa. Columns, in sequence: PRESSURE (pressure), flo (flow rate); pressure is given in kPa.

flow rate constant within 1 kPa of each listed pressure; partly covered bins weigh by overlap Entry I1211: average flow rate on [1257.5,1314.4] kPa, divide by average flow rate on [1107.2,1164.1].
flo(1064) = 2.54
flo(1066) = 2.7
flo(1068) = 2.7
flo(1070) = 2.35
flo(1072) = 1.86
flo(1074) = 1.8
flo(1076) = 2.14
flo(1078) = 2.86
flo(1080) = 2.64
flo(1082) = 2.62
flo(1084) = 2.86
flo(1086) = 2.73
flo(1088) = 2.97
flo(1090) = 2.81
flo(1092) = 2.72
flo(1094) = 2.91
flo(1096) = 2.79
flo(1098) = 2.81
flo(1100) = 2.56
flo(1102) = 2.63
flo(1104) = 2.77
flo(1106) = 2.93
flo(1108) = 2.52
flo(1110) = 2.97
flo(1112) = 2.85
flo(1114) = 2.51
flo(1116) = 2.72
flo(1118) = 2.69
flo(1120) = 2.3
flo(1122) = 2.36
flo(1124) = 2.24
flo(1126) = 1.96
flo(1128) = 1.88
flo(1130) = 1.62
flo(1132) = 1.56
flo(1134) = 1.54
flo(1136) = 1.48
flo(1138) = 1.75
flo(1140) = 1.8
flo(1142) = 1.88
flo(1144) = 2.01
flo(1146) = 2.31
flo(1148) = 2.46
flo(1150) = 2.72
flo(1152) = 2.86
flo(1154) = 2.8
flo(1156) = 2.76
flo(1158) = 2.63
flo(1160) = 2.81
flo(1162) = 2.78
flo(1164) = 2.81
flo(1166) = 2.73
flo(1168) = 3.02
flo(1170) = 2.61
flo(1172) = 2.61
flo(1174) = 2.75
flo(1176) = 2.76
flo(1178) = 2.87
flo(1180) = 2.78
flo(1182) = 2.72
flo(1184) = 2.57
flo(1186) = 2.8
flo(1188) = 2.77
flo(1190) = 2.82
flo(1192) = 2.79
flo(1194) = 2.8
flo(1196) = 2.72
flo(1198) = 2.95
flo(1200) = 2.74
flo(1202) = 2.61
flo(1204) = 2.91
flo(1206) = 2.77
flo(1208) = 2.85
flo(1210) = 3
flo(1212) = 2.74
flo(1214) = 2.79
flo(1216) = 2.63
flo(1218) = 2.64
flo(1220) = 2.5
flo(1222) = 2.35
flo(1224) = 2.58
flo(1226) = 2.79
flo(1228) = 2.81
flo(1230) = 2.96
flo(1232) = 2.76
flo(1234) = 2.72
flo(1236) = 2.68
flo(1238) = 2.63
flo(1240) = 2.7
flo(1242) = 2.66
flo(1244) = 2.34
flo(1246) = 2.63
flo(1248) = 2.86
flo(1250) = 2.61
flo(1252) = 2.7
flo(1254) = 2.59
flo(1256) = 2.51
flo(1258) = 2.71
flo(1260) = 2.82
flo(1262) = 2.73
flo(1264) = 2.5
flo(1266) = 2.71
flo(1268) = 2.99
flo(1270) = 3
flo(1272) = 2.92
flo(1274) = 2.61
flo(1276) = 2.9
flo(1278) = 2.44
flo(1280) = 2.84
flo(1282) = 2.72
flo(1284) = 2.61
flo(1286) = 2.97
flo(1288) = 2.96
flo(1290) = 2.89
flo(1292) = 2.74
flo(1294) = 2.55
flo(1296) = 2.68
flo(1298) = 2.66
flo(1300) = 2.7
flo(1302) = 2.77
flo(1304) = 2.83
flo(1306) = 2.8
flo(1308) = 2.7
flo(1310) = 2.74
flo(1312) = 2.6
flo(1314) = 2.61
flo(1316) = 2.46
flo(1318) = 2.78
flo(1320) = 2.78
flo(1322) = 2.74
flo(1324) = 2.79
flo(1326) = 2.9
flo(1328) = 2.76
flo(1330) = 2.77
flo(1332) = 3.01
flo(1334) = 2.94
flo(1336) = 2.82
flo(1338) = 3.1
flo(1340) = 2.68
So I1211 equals 1.18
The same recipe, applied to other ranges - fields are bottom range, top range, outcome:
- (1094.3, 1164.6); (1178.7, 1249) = 1.13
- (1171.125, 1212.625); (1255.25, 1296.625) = 0.99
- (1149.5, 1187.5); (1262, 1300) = 1.00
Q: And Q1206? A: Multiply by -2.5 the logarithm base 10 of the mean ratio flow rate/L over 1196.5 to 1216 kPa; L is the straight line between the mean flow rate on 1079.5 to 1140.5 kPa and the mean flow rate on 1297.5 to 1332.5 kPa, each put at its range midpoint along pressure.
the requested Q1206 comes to -0.09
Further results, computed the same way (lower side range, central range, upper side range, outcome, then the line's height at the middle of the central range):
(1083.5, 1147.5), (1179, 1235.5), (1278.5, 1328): -0.08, 2.56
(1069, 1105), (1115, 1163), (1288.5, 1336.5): 0.17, 2.64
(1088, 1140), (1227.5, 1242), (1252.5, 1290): -0.03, 2.67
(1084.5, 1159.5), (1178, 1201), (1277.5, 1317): -0.09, 2.54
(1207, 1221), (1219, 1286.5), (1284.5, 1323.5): 0.01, 2.73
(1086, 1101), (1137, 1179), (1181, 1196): 0.08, 2.76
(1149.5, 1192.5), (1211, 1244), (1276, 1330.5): 0.03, 2.75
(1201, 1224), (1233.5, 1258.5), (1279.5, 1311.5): 0.03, 2.72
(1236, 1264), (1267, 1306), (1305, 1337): -0.03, 2.71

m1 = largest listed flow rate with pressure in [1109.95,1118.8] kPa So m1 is 2.97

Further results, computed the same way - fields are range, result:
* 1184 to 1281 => 3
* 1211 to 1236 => 2.96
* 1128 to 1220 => 3.02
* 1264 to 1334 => 3.01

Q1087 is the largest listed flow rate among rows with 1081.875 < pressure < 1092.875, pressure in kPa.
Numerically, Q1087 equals 2.97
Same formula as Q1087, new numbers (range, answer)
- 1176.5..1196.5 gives 2.87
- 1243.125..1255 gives 2.86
